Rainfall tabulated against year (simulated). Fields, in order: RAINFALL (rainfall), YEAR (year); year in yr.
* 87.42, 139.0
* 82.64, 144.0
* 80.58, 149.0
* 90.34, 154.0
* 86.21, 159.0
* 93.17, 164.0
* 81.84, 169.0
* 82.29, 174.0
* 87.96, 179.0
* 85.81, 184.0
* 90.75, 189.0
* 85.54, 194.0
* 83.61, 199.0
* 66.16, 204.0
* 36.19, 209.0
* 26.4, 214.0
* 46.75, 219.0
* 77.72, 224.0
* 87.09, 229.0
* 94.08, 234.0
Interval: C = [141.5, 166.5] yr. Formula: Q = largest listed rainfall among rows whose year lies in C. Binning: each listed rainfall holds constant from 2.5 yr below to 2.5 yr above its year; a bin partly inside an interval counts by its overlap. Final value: 93.17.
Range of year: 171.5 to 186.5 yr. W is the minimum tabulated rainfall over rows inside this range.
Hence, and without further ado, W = 82.29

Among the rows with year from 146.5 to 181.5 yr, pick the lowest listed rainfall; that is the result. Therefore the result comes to 80.58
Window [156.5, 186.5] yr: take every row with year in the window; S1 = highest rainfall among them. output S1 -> 93.17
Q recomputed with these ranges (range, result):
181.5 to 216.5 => 90.75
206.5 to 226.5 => 77.72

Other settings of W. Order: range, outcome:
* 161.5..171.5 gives 81.84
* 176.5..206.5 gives 66.16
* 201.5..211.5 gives 36.19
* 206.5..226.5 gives 26.4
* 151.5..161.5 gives 86.21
